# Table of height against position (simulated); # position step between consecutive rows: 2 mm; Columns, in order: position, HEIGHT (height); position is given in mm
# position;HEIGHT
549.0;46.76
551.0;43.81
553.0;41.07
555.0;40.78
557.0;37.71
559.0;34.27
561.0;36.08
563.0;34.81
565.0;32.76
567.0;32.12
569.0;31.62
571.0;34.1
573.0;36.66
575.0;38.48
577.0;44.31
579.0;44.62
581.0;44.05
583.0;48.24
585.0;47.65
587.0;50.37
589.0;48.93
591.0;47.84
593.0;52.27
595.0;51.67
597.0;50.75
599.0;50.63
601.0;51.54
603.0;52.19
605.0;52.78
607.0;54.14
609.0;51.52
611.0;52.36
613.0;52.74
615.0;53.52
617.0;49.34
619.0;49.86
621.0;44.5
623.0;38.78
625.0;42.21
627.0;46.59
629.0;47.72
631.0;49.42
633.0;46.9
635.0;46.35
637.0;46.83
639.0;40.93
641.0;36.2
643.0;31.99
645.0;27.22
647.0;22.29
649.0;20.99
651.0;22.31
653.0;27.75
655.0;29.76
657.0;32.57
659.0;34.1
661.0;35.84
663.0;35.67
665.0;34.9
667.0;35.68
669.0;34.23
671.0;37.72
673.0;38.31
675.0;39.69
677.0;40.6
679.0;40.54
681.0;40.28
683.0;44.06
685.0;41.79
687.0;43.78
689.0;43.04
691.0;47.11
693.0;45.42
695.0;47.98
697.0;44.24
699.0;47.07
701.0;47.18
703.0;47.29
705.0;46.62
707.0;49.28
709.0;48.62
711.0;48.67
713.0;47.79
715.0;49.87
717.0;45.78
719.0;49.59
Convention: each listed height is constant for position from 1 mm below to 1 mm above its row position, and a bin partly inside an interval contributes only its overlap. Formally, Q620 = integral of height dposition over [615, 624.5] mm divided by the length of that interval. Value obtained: 46.3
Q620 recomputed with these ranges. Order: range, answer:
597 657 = 42.7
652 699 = 39.1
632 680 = 35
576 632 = 48.9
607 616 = 52.7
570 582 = 40.4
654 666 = 33.8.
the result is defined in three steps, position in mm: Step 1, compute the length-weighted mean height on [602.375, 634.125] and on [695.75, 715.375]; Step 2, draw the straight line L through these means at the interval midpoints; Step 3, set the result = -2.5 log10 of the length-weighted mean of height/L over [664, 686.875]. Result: 0.22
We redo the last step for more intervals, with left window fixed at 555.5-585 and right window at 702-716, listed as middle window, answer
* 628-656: 0.22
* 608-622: -0.22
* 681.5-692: 0.07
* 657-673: 0.26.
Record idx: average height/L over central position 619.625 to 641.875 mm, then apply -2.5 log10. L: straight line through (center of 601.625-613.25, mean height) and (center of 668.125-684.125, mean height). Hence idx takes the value 0.09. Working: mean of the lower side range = 52.6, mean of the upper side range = 39.5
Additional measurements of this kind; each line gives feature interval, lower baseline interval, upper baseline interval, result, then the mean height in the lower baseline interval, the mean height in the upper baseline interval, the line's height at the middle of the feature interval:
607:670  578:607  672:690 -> 0.153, 49.7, 41.3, 45.4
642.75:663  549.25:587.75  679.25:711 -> 0.455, 39.7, 45.6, 43.6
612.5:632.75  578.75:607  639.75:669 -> -0.167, 49.8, 30.7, 40.6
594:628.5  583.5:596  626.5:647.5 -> -0.094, 49.7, 40.5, 45.5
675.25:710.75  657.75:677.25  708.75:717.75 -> -0.049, 36.5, 48.2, 43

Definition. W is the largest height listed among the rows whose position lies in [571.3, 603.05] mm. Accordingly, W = 52.27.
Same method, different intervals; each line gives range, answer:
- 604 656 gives 54.14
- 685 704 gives 47.98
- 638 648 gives 40.93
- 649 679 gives 40.6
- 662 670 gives 35.68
